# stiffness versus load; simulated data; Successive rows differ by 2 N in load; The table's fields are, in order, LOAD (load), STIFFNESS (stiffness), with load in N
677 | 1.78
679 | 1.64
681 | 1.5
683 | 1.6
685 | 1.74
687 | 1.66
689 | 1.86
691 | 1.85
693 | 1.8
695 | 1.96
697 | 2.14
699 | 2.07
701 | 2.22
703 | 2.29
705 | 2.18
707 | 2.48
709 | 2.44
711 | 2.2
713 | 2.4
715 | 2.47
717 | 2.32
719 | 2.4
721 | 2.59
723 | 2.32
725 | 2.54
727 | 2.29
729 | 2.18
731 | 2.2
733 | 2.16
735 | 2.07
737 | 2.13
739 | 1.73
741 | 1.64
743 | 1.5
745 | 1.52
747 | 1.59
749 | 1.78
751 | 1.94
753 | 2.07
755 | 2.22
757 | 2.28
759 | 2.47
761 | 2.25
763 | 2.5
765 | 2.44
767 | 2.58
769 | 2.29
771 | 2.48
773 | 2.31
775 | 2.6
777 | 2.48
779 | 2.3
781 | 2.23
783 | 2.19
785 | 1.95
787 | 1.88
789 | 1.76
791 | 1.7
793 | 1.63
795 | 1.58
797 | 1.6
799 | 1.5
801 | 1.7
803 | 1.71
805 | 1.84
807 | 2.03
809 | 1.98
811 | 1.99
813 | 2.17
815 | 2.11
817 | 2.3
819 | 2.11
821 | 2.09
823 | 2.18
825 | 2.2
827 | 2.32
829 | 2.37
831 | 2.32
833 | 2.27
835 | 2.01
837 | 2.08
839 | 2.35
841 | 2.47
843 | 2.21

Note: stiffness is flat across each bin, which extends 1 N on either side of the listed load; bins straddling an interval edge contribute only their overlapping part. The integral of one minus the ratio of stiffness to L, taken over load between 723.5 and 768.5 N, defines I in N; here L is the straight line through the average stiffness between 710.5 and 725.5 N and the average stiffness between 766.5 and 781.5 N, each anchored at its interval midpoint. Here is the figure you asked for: 5.8 N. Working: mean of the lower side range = 2.41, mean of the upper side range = 2.41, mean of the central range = 2.1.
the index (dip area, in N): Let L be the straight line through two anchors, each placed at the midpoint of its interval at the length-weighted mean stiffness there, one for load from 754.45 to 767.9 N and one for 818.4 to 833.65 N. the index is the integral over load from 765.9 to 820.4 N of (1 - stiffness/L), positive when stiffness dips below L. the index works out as 6.6 N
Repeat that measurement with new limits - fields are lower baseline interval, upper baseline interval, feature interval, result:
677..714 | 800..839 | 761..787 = -3.51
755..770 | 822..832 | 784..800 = 4.37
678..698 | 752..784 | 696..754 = -3.07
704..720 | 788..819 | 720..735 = -0.22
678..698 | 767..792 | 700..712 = -2.86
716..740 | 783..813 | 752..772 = -3.26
